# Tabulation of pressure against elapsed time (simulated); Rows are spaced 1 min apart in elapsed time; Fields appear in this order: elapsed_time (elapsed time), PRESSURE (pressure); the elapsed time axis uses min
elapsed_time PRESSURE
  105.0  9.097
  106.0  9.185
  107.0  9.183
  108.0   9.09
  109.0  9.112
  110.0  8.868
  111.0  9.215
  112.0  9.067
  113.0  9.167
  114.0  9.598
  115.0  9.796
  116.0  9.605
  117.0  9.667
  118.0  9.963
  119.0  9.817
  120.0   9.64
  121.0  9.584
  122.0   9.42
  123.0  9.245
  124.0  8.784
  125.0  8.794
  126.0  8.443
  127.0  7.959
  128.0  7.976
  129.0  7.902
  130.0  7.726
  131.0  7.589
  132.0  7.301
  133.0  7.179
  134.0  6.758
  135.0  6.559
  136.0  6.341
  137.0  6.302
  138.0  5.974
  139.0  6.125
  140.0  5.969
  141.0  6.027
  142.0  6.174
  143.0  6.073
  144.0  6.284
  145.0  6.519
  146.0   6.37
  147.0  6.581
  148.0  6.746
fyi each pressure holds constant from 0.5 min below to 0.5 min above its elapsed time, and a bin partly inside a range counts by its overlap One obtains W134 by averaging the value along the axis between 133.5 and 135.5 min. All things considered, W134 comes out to 6.66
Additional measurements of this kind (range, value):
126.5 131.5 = 7.83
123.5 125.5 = 8.79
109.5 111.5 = 9.04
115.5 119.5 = 9.76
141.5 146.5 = 6.28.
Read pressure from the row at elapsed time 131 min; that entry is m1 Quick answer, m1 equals 7.589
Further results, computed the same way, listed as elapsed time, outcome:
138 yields 5.974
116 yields 9.605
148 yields 6.746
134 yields 6.758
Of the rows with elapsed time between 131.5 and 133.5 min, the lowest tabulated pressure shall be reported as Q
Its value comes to 7.179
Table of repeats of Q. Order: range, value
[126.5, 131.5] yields 7.589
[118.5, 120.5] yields 9.64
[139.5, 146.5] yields 5.969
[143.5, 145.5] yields 6.284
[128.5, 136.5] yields 6.341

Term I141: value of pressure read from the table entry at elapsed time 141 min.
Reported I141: 6.027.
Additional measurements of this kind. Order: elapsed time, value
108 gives 9.09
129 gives 7.902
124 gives 8.784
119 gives 9.817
